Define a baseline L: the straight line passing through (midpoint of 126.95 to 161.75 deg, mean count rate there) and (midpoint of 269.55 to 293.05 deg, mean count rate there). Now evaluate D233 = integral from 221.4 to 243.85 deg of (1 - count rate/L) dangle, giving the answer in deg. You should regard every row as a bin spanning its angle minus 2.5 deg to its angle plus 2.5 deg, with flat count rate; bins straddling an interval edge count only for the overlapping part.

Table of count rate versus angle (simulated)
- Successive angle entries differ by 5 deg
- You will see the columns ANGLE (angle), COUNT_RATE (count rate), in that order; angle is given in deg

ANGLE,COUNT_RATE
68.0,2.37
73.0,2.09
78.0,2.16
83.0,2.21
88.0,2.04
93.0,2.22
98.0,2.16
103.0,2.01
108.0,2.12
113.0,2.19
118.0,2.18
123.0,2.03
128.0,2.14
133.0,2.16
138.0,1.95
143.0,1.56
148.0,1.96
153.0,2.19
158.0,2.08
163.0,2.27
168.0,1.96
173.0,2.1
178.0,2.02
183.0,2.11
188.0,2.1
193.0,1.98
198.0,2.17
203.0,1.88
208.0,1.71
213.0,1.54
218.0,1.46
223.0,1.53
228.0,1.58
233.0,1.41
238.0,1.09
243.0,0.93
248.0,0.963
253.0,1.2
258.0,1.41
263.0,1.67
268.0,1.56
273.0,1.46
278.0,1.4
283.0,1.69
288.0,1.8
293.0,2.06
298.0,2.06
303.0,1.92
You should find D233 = 5.6 deg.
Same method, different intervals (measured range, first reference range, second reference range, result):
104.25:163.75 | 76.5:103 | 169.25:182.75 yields 1.09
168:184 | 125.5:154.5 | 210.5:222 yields -2.71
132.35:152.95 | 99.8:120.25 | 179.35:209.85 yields 1.57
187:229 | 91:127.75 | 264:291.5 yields 1.34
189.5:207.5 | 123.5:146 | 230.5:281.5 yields -3.99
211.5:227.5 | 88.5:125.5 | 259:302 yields 2.92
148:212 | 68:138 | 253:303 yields -3.41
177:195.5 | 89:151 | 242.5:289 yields -3.02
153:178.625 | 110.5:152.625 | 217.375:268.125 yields -4.05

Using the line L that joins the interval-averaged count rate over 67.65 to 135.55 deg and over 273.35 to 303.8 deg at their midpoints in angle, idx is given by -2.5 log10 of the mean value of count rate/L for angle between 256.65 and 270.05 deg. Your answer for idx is 0.18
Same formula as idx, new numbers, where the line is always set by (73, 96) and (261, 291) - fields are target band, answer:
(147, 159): -0.07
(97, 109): 0.01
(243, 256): 0.49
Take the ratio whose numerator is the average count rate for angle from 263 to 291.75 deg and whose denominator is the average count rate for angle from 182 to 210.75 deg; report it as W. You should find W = 0.8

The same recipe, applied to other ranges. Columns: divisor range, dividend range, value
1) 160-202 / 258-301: 0.82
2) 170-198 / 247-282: 0.68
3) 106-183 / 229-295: 0.69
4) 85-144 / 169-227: 0.90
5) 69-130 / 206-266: 0.64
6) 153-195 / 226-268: 0.62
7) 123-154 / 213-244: 0.69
